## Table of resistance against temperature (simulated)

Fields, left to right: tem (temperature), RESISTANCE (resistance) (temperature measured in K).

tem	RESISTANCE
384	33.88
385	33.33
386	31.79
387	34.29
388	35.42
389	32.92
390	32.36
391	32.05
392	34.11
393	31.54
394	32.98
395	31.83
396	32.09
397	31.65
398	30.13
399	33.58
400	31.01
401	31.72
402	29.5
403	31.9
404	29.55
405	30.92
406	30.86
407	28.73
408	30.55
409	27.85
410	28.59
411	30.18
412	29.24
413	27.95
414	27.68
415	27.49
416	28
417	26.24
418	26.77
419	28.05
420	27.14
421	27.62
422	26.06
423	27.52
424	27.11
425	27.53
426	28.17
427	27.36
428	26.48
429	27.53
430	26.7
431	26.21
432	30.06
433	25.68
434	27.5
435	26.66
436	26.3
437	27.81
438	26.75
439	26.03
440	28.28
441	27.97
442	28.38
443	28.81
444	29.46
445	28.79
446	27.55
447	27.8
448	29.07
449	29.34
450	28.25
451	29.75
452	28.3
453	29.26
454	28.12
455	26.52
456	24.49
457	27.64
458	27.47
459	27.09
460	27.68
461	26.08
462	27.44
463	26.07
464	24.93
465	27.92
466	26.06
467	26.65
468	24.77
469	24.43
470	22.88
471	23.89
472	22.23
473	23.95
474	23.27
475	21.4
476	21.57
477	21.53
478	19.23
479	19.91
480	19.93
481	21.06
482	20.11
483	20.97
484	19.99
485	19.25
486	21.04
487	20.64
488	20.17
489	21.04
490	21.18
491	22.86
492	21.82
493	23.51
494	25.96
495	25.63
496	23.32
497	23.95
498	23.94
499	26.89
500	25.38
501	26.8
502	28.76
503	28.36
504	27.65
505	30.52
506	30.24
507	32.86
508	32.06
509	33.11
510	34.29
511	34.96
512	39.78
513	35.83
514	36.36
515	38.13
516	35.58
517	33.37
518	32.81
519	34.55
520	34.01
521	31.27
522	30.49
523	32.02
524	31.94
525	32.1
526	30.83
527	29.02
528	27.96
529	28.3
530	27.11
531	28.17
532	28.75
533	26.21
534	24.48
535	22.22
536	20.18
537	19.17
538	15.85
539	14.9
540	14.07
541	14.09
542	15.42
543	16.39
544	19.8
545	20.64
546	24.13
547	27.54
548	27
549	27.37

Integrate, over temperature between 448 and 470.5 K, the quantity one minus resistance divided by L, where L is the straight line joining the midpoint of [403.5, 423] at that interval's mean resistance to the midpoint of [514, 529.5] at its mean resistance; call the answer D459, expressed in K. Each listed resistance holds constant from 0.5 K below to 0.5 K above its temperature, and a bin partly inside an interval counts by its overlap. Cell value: 2.3 K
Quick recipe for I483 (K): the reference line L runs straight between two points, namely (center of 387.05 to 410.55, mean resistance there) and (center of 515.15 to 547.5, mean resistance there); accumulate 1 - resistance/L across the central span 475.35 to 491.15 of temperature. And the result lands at 4.12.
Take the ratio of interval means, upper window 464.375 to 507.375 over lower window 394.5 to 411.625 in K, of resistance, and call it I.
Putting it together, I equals 0.78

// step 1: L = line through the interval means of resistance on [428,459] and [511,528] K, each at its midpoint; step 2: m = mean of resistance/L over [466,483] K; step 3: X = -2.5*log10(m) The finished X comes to 0.32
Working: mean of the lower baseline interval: 27.7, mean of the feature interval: 22.4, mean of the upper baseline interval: 33.5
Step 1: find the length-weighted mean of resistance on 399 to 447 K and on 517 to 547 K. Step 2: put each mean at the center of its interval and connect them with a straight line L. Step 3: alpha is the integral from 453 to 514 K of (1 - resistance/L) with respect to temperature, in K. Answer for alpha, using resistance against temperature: 2.2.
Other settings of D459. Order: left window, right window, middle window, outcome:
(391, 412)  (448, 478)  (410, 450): 1.1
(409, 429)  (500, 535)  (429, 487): 6.9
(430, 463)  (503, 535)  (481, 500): 4.8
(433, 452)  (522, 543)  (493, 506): -0.5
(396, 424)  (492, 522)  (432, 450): 1.1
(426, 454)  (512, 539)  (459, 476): 2.0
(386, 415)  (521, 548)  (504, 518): -4.9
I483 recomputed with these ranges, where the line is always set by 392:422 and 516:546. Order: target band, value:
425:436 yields 0.7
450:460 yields 0.2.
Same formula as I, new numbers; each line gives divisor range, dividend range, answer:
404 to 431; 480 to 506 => 0.85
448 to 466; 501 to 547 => 1.02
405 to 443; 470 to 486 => 0.77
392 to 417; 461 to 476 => 0.82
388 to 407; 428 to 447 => 0.87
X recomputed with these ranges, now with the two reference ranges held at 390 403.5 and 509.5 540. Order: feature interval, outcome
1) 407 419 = 0.12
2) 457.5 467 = 0.15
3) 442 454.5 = 0.08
